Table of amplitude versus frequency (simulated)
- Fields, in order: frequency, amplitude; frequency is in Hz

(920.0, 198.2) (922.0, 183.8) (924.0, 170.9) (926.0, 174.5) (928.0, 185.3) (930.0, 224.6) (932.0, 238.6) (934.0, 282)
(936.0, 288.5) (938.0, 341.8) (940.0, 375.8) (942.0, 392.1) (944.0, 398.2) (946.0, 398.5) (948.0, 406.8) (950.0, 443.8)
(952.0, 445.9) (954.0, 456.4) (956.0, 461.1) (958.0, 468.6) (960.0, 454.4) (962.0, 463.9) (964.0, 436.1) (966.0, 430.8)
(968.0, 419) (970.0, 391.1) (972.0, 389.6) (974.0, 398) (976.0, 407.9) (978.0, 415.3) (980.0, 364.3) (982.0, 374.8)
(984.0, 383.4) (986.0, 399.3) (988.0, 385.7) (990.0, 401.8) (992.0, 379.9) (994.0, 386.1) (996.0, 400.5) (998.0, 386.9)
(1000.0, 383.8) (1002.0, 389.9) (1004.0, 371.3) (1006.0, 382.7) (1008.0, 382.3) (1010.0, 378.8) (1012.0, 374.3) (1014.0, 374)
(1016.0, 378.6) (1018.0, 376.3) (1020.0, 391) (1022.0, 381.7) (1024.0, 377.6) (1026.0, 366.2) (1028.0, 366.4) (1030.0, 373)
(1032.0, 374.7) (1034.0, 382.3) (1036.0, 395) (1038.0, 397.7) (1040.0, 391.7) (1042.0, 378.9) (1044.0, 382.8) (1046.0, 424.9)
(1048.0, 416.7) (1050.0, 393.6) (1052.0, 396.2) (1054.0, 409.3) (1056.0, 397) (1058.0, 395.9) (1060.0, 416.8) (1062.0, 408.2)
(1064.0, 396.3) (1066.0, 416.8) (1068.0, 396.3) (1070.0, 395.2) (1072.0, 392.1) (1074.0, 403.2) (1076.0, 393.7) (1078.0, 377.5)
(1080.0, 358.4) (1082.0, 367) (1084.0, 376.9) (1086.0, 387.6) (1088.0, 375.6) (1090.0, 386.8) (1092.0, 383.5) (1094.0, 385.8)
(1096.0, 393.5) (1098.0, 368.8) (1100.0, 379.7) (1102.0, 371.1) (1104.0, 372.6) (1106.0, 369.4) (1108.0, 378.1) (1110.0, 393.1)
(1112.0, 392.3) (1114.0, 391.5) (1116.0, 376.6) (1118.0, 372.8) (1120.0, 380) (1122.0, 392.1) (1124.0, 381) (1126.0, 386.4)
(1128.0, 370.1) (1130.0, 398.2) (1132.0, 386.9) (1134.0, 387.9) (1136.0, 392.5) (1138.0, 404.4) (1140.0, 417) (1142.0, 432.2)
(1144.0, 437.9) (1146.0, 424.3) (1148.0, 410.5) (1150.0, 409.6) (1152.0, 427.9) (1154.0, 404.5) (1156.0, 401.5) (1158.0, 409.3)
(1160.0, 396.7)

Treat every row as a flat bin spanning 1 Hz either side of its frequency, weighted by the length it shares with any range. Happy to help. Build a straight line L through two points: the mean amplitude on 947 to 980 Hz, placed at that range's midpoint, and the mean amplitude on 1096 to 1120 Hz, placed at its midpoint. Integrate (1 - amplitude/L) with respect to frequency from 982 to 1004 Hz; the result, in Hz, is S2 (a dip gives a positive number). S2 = 1.6 Hz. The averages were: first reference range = 429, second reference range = 379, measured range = 388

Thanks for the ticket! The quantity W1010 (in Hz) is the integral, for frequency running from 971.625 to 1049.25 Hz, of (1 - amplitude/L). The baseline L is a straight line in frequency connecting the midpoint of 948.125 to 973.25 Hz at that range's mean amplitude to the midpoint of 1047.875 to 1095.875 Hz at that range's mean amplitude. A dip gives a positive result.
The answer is 5.7 Hz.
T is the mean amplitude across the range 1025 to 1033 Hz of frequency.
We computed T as 370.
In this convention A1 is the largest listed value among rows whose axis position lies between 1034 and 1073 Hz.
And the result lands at 424.9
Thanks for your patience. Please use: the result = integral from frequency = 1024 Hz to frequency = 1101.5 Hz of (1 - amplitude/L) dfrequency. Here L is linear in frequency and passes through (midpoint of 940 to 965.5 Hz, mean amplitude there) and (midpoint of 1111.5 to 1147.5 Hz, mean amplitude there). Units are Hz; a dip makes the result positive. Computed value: 3.9 Hz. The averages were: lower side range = 433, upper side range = 396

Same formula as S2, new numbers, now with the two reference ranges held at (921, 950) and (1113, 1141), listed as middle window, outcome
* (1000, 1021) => -3.1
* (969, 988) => -4.5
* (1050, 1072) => -2.8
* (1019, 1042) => -2.7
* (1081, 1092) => -0.3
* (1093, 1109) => -0.1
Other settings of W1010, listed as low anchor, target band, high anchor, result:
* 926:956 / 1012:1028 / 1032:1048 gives 0.3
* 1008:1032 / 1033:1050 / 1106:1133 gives -0.8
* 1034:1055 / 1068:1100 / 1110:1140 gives 0.8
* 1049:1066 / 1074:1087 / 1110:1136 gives 0.6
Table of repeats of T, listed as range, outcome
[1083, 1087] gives 382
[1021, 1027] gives 375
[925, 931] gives 195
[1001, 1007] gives 381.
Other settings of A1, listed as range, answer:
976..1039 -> 415.3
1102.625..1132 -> 398.2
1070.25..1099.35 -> 403.2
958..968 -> 468.6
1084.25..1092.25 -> 387.6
